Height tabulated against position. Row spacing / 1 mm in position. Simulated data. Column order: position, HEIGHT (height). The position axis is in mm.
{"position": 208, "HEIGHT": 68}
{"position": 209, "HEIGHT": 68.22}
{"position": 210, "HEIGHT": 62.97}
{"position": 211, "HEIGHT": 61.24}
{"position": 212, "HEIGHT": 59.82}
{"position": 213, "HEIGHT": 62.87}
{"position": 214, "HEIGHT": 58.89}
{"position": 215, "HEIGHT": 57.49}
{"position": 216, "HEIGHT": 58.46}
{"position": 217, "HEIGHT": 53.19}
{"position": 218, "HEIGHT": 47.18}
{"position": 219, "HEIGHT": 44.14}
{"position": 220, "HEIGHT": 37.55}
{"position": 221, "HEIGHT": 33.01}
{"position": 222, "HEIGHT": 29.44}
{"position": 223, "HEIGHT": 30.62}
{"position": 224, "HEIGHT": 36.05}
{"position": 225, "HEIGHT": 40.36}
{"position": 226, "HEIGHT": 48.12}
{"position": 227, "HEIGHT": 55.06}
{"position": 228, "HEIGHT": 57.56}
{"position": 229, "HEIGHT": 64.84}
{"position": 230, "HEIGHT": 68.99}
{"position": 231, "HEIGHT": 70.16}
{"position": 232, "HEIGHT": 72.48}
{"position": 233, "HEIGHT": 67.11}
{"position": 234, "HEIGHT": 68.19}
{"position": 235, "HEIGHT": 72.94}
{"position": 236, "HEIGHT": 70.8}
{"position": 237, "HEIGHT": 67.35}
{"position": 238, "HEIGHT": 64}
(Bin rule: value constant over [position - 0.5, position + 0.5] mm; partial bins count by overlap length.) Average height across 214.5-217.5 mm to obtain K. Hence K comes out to 56.4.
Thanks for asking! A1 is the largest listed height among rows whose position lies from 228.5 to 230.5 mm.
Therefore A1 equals 68.99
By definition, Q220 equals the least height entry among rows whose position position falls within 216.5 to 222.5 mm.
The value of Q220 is 29.44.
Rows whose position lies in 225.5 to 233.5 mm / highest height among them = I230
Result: 72.48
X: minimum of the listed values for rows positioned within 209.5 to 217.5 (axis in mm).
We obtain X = 53.19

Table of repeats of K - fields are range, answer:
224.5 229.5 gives 53.2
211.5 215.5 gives 59.8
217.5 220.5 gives 43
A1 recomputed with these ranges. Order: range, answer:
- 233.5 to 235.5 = 72.94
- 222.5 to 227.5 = 55.06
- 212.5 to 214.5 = 62.87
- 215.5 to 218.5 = 58.46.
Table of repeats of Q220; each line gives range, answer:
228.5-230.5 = 64.84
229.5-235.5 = 67.11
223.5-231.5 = 36.05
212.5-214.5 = 58.89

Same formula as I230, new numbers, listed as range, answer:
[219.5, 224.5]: 37.55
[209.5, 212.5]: 62.97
